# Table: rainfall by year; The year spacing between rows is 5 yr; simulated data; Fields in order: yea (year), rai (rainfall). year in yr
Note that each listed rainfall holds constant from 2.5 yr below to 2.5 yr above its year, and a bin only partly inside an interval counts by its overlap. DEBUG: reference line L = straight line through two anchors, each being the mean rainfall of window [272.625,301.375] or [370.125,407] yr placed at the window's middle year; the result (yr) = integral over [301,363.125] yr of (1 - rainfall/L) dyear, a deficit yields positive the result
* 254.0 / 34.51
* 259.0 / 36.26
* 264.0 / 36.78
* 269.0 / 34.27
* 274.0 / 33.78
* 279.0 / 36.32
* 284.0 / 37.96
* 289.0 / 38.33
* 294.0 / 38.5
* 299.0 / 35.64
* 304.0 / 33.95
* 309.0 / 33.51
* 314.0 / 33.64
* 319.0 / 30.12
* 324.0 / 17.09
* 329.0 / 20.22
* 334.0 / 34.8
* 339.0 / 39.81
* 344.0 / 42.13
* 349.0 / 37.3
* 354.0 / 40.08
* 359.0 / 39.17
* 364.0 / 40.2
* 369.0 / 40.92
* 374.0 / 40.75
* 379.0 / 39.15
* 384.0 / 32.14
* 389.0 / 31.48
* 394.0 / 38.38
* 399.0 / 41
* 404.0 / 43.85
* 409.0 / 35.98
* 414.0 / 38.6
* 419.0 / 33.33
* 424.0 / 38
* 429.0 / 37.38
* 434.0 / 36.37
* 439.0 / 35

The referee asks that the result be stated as 6.3 yr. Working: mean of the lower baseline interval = 36.9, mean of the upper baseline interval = 38.2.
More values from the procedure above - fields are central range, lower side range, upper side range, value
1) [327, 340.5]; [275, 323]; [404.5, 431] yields 1.5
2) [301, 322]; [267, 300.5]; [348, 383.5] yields 2.8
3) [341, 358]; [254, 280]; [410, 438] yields -1.8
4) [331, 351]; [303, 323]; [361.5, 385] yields -1.7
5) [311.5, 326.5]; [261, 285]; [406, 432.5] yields 3.8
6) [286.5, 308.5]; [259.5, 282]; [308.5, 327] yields -3.7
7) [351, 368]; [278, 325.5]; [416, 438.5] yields -2.4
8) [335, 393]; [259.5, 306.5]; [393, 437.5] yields -1.7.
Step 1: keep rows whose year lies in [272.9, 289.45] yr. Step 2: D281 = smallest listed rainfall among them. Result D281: 33.78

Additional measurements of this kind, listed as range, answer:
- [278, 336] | 17.09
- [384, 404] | 31.48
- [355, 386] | 32.14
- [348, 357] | 37.3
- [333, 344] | 34.8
